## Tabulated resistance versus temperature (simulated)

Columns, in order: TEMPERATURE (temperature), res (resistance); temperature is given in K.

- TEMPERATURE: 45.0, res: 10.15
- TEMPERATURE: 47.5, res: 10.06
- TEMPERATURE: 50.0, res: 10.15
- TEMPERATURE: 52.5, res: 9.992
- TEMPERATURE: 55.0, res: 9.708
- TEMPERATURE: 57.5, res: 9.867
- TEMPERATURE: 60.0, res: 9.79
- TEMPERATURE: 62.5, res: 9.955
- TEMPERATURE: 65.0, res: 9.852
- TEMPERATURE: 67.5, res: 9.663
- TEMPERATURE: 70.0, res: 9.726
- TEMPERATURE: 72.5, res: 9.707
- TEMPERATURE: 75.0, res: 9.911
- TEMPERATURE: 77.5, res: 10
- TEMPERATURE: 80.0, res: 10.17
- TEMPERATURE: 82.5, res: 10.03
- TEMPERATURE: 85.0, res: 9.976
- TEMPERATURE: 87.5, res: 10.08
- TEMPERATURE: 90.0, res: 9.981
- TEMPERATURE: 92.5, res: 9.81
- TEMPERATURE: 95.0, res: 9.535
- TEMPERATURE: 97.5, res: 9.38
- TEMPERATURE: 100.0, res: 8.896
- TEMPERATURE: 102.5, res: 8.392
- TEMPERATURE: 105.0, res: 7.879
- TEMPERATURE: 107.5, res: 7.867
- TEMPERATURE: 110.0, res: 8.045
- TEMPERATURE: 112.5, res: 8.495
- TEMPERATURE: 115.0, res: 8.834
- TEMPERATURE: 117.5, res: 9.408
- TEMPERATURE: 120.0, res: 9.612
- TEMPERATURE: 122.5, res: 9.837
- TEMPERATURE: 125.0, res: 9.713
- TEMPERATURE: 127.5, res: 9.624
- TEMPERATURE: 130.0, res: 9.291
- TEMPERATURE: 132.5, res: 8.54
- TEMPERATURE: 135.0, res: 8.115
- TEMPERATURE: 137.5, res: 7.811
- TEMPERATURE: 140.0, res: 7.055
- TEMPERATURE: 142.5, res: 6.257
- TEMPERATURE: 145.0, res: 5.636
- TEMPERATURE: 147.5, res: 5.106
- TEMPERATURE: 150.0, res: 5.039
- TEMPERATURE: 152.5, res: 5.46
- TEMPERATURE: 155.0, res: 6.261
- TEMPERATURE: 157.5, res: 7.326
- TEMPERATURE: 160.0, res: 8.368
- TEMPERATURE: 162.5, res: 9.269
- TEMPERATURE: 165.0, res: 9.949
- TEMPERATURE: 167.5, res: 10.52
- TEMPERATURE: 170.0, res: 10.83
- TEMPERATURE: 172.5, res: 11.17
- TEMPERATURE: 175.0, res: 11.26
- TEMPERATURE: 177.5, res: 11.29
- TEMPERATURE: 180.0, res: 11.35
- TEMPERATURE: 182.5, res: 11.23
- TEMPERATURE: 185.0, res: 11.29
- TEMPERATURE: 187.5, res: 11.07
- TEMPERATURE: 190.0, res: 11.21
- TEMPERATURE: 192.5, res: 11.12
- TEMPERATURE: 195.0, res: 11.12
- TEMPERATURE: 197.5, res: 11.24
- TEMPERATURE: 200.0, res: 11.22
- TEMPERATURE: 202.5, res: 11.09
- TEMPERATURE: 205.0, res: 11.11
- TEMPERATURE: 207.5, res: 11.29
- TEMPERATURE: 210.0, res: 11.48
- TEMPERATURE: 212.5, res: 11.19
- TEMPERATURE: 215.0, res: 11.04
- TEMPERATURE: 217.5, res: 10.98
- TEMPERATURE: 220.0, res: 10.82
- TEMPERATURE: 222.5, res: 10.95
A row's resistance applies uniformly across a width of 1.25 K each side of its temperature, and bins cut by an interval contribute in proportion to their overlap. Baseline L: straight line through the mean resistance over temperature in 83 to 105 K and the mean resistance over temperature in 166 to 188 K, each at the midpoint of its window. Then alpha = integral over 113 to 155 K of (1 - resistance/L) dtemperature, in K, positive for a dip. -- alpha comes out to 9.8 K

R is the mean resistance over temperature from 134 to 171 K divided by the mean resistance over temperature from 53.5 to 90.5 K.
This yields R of 0.8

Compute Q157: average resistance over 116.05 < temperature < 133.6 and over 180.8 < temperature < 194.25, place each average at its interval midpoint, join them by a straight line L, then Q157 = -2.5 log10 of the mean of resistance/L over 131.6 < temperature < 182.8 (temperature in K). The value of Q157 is 0.23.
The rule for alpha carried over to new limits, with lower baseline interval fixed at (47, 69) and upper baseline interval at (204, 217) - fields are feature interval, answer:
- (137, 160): 9.5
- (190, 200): -0.1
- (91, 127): 4.6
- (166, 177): -0.1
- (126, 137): 1.8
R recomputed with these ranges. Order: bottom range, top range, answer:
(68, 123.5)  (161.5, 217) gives 1.18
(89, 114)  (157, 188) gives 1.18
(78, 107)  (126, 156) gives 0.75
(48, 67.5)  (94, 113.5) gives 0.86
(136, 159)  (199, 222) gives 1.78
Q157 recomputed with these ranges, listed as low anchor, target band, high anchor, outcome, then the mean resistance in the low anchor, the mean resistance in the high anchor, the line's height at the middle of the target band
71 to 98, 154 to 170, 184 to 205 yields 0.22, 9.88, 11.2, 10.8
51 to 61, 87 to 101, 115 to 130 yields 0.01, 9.85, 9.54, 9.67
